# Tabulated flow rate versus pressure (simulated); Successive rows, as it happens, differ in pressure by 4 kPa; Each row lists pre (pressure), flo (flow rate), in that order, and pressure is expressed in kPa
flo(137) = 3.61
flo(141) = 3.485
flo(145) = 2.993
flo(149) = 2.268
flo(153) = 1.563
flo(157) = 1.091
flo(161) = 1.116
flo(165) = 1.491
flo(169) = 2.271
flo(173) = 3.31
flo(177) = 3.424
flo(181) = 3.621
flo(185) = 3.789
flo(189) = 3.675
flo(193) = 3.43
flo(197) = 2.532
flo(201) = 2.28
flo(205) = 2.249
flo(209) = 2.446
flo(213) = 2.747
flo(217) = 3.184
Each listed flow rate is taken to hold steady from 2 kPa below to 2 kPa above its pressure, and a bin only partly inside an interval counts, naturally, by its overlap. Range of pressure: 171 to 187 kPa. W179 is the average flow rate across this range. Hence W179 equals 3.54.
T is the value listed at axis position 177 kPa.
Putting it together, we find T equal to 3.424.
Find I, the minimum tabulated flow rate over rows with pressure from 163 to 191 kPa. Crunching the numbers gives 1.491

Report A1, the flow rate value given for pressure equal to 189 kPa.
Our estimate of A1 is 3.675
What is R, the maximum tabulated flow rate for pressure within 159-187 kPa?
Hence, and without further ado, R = 3.789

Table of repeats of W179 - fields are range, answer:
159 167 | 1.3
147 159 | 1.64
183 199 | 3.36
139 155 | 2.58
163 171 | 1.88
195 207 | 2.35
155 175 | 1.86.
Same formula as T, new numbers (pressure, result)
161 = 1.116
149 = 2.268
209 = 2.446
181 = 3.621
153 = 1.563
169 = 2.271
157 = 1.091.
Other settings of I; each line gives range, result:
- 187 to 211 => 2.249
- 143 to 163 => 1.091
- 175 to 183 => 3.424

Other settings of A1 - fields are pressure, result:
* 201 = 2.28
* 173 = 3.31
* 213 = 2.747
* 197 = 2.532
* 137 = 3.61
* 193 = 3.43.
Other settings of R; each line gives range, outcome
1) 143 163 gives 2.993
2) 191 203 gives 3.43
